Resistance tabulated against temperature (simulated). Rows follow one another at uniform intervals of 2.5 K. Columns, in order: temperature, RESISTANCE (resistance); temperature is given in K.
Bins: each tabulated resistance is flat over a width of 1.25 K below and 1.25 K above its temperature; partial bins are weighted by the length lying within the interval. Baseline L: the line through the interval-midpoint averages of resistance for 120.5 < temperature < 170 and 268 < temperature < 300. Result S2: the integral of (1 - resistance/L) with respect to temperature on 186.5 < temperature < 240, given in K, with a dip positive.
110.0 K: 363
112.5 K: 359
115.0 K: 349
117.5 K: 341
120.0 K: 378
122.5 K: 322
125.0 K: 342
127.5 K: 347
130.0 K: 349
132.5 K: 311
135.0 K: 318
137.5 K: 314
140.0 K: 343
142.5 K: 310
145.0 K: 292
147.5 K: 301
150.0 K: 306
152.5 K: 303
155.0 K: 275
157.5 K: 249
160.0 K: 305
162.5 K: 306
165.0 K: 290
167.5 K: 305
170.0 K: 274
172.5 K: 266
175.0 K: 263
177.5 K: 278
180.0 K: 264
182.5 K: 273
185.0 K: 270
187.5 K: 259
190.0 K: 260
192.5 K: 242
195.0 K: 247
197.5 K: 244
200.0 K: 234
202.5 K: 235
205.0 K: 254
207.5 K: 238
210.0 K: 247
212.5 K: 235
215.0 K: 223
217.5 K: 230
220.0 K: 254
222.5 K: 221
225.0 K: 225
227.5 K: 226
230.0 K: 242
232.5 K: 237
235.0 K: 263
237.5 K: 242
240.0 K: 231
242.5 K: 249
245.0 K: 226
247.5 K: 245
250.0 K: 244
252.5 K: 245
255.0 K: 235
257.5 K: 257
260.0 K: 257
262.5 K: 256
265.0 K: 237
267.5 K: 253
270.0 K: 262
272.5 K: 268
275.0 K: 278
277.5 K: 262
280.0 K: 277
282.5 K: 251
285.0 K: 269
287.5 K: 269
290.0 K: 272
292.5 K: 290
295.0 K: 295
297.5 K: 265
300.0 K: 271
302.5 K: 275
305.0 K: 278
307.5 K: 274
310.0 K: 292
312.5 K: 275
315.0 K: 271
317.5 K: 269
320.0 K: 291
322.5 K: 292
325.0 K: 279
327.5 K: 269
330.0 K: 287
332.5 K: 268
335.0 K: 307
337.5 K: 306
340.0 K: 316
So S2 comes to 9.3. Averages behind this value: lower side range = 310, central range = 241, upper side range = 271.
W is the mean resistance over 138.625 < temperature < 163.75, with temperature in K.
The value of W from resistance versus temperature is 299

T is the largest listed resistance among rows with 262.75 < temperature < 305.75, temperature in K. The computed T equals 295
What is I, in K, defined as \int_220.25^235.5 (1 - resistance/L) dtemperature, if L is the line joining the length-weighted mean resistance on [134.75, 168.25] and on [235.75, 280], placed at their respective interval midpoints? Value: 1.7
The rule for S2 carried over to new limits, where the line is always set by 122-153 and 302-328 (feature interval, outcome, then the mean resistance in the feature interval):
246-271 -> 3.71 K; 249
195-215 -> 4.22 K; 240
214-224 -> 2.30 K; 232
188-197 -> 1.68 K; 250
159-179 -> 1.76 K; 285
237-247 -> 1.98 K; 237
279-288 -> 0.64 K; 266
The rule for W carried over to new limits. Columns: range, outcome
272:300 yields 272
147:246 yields 257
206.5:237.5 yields 237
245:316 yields 264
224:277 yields 247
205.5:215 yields 239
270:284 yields 267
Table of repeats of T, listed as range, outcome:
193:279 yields 278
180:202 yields 273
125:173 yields 349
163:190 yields 305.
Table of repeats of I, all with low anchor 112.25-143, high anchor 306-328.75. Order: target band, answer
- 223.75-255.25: 6.60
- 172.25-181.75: 1.59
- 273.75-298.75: 1.37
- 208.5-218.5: 2.47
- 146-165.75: 2.20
